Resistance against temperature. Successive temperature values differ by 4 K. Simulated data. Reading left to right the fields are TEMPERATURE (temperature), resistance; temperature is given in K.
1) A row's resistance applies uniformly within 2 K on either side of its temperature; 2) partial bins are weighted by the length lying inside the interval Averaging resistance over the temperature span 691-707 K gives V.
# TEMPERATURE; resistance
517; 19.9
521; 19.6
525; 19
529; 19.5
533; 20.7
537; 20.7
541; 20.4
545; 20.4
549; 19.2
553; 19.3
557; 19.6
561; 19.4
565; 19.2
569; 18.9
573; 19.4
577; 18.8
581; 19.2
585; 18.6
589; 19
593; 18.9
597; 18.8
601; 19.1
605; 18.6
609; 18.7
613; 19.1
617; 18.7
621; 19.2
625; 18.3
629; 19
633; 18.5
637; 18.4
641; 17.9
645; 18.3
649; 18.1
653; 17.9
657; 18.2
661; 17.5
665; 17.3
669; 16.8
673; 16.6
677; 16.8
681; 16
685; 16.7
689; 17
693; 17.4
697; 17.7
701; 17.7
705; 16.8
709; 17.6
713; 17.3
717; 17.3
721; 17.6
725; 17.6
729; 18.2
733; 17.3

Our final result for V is 17.4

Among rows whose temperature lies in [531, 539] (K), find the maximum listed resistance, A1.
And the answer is 20.7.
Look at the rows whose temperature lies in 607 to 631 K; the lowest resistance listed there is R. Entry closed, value 18.3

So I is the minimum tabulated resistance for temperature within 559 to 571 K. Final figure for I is 18.9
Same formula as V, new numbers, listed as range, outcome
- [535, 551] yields 20.2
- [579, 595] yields 18.9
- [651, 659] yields 18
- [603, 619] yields 18.8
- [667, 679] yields 16.7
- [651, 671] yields 17.5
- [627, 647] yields 18.4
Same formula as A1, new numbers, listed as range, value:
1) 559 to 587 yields 19.4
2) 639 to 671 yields 18.3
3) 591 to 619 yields 19.1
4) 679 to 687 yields 16.7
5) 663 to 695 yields 17.4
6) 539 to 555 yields 20.4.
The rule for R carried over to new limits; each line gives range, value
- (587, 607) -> 18.6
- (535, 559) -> 19.2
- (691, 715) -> 16.8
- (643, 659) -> 17.9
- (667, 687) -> 16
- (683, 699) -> 16.7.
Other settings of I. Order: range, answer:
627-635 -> 18.5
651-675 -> 16.6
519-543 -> 19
